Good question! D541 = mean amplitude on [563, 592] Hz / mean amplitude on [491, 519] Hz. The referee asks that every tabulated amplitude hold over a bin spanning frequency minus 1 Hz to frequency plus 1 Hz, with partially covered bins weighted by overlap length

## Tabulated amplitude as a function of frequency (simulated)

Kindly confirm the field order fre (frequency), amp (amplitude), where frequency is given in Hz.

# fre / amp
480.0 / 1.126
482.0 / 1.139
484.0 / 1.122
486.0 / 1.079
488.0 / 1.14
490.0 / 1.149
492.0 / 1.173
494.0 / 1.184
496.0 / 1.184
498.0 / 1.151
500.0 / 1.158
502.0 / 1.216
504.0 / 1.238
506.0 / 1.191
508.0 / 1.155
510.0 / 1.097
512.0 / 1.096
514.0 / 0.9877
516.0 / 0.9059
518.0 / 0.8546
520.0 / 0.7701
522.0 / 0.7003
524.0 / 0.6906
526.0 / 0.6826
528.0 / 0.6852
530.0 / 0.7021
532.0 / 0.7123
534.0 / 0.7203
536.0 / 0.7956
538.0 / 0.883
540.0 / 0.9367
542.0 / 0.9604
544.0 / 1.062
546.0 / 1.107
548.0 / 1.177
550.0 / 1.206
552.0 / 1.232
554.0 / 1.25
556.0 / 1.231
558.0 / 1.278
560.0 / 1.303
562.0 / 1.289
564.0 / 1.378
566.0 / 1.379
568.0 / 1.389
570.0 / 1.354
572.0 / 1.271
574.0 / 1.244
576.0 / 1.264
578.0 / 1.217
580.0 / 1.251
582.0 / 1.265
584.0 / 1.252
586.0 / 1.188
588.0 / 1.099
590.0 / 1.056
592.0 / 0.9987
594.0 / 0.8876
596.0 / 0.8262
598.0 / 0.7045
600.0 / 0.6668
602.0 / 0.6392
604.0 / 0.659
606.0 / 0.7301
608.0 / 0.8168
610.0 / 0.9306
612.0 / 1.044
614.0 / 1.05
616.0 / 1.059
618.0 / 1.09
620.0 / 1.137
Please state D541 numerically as 1.12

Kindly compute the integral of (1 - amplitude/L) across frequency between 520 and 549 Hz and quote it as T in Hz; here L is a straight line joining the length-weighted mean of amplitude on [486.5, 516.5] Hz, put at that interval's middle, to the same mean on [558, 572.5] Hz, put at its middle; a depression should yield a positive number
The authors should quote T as 9.4 Hz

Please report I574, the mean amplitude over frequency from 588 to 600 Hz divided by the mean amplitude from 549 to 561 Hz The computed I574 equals 0.71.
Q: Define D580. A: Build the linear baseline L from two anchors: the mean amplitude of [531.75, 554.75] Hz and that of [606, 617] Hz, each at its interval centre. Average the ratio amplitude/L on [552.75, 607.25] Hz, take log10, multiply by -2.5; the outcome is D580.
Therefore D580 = -0.13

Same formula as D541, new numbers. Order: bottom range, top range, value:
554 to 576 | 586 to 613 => 0.66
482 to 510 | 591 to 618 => 0.74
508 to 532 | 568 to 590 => 1.47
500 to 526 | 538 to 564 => 1.18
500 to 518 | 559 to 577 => 1.20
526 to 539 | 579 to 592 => 1.57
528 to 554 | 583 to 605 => 0.95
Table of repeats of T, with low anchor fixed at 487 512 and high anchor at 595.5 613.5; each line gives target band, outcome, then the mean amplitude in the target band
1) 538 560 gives -3.5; 1.14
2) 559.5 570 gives -4.8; 1.35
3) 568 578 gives -4.3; 1.29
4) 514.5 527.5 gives 3.8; 0.773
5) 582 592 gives -3.5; 1.15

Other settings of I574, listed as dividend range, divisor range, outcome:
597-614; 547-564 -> 0.63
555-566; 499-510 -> 1.10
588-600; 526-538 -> 1.22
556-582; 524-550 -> 1.48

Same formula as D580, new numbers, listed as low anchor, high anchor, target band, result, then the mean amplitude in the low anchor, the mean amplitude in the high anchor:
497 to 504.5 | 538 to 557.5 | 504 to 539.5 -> 0.309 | 1.19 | 1.12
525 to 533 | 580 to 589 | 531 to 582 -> -0.214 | 0.696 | 1.21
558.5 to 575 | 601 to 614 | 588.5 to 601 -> 0.140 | 1.32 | 0.822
